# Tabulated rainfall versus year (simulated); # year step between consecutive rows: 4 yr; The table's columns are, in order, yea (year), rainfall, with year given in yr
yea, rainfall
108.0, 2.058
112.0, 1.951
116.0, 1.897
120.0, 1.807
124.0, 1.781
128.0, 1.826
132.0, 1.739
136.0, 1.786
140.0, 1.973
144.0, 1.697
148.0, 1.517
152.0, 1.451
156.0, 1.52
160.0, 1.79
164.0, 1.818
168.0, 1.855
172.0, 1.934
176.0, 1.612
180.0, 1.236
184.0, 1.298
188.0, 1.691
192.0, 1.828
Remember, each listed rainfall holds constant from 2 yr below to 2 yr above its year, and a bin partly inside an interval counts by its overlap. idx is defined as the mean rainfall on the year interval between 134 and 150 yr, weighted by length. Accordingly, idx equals 1.74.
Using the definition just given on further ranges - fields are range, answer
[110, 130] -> 1.85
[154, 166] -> 1.71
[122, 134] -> 1.78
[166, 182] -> 1.66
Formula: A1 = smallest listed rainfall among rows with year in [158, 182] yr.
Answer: 1.236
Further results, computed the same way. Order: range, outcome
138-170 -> 1.451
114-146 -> 1.697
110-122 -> 1.807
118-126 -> 1.781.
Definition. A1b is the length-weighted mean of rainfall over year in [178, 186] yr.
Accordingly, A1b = 1.27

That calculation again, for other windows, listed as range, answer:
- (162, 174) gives 1.87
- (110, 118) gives 1.92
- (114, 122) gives 1.85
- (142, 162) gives 1.59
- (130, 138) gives 1.76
